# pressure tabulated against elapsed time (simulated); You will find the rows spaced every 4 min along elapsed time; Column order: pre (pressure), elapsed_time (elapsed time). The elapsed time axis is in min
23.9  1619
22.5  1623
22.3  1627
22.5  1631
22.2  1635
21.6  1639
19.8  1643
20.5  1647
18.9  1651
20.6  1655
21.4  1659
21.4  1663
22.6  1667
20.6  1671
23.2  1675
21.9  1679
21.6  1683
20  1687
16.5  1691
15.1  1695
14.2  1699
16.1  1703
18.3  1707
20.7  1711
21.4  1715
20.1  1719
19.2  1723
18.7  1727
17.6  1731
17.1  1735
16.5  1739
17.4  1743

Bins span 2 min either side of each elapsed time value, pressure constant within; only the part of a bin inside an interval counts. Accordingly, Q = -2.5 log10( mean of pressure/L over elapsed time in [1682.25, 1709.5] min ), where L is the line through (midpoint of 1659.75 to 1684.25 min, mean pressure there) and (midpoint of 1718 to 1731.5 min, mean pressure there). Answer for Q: 0.19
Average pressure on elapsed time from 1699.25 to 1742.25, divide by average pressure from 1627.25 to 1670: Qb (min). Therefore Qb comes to 0.9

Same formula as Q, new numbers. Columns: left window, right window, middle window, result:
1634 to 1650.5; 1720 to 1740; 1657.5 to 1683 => -0.10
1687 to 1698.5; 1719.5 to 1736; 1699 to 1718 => -0.08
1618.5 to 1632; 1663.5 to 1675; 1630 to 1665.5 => 0.07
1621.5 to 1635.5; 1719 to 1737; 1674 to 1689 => -0.07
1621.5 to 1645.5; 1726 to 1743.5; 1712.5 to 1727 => -0.11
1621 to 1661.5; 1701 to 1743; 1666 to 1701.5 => 0.03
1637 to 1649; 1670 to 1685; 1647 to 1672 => 0.02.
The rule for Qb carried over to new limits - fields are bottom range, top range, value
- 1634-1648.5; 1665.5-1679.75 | 1.05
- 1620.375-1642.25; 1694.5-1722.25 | 0.82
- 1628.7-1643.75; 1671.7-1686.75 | 1.01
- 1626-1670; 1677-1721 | 0.88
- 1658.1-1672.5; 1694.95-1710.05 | 0.76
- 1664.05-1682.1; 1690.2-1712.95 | 0.76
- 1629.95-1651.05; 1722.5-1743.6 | 0.84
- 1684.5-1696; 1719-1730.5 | 1.08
